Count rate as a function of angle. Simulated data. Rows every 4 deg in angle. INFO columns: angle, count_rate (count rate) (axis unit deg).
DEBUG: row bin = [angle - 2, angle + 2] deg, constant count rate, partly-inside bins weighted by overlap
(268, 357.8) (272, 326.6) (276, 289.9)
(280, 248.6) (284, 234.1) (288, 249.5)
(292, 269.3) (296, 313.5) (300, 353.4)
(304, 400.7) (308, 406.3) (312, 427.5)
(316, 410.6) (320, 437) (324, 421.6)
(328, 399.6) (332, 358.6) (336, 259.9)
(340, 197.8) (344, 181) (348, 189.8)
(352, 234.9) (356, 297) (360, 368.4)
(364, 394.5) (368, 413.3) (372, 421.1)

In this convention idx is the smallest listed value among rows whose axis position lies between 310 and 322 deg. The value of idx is 410.6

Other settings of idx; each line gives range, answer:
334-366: 181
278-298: 234.1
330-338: 259.9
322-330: 399.6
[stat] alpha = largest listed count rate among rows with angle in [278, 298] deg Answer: 313.5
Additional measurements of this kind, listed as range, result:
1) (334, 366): 394.5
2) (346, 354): 234.9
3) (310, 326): 437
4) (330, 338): 358.6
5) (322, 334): 421.6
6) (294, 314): 427.5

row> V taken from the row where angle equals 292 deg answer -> 269.3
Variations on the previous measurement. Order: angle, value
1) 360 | 368.4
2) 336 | 259.9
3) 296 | 313.5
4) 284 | 234.1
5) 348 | 189.8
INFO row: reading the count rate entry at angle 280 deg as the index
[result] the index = 248.6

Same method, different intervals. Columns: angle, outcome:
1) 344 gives 181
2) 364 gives 394.5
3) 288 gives 249.5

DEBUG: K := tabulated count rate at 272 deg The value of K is 326.6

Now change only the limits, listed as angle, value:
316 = 410.6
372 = 421.1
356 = 297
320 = 437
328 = 399.6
